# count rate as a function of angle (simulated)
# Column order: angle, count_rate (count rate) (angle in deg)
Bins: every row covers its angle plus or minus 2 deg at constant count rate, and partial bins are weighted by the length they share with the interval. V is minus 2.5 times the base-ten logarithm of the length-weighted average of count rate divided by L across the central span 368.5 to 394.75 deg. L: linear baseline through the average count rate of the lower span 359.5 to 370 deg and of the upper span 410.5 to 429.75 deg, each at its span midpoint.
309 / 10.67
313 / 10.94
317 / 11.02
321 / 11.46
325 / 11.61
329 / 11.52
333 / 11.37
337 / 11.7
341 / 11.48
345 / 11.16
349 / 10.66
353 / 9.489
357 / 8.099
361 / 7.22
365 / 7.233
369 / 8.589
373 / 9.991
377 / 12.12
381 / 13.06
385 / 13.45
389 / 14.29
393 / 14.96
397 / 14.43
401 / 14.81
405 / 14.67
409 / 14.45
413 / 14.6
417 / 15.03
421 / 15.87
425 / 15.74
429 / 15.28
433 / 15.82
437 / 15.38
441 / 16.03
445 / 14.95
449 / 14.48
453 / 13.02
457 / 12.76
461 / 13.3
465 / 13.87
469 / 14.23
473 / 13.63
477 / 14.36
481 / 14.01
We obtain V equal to -0.25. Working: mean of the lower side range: 7.62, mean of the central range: 12.5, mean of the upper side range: 15.3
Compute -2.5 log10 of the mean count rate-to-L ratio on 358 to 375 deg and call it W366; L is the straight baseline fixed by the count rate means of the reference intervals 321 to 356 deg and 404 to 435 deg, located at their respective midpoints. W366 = 0.45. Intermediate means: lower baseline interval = 11.1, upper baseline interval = 15.2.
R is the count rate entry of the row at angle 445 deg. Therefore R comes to 14.95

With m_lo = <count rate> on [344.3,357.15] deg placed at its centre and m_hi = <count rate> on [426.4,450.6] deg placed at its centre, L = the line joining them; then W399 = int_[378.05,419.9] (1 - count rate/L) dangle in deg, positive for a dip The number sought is -4.7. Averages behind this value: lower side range 9.97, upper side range 15.3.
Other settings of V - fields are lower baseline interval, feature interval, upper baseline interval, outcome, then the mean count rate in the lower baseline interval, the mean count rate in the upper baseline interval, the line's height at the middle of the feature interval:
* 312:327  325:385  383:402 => 0.217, 11.3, 14.4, 12.8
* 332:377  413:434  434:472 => -0.194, 9.8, 14.3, 12.9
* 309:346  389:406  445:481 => -0.165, 11.3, 13.8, 12.6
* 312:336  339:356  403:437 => 0.165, 11.4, 15.2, 12.3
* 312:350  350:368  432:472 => 0.415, 11.3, 14.3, 12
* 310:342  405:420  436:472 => -0.117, 11.4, 14.2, 13.3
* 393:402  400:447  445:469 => -0.074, 14.7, 13.7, 14.2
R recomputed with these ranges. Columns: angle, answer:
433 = 15.82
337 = 11.7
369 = 8.589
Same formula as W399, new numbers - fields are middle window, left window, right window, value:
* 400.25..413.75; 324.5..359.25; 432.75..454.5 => -1.2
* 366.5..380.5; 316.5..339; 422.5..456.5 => 2.7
